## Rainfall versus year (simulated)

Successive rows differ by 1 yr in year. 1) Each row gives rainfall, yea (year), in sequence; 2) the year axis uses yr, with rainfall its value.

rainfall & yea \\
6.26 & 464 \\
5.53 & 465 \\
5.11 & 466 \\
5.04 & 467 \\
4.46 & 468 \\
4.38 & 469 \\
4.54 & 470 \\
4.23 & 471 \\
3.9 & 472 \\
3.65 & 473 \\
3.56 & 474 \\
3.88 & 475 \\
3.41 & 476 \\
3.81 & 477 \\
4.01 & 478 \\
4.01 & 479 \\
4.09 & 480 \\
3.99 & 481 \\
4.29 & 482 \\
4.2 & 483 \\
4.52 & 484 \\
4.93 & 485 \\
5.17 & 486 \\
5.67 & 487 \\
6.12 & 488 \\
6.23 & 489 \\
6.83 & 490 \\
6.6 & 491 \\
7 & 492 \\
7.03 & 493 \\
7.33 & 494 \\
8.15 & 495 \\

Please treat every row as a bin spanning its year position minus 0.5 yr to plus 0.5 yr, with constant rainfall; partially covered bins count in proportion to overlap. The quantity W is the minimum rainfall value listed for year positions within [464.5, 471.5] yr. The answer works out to 4.23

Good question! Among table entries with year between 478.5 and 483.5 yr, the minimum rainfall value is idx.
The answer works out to 3.99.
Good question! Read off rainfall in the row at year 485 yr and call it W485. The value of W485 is 4.93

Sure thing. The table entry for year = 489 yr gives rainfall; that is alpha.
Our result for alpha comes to 6.23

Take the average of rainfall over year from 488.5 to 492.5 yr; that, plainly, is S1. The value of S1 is 6.67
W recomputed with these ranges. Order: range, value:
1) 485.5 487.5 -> 5.17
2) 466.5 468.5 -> 4.46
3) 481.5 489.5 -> 4.2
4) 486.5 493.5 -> 5.67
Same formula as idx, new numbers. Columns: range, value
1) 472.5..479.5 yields 3.41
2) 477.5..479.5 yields 4.01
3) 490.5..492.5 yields 6.6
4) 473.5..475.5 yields 3.56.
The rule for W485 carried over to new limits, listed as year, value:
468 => 4.46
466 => 5.11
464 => 6.26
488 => 6.12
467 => 5.04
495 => 8.15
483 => 4.2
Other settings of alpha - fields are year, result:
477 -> 3.81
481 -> 3.99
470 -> 4.54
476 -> 3.41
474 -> 3.56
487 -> 5.67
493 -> 7.03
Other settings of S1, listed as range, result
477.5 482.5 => 4.08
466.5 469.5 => 4.63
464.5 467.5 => 5.23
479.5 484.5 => 4.22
